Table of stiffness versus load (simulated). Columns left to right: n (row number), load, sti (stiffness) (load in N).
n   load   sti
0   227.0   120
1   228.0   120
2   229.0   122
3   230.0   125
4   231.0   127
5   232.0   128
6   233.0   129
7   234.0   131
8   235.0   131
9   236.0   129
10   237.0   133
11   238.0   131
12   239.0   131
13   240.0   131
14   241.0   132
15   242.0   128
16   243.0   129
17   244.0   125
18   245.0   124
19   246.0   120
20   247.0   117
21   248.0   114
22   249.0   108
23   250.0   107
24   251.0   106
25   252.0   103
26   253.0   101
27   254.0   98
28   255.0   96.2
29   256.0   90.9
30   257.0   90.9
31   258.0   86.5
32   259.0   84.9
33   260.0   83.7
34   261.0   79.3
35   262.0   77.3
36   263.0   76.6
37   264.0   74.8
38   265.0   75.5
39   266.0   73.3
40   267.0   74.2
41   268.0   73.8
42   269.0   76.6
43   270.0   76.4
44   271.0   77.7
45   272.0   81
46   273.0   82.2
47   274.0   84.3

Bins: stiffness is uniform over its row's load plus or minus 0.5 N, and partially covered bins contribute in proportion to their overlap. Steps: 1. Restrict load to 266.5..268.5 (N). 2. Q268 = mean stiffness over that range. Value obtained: 74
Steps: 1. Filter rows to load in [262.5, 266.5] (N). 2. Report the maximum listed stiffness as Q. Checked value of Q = 76.6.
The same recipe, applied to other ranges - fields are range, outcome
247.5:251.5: 114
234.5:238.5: 133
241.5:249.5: 129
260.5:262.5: 79.3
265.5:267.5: 74.2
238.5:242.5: 132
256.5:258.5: 90.9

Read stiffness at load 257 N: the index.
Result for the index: 90.9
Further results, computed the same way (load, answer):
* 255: 96.2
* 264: 74.8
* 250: 107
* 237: 133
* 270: 76.4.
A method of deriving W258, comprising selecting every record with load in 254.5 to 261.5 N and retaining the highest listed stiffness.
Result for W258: 96.2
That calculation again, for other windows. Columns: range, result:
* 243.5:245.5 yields 125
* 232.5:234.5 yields 131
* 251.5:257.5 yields 103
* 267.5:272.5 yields 81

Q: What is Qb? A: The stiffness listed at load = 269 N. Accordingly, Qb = 76.6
